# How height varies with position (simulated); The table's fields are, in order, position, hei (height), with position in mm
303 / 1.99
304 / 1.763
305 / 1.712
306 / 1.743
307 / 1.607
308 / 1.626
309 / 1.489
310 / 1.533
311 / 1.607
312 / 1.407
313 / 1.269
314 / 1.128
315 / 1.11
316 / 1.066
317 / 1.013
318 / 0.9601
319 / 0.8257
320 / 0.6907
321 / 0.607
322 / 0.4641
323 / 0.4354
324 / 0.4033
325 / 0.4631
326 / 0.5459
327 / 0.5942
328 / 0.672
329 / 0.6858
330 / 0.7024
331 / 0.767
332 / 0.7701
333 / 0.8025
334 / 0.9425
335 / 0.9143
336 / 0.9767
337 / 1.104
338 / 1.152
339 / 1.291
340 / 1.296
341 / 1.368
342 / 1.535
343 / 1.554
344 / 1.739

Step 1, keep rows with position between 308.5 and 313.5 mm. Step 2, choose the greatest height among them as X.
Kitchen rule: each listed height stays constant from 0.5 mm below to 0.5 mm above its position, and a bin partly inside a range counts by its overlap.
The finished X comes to 1.607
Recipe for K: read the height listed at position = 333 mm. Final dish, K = 0.8025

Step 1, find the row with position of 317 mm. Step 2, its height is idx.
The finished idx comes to 1.013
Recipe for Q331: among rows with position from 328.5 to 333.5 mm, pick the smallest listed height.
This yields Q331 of 0.6858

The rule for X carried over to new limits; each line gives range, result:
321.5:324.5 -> 0.4641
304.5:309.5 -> 1.743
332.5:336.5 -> 0.9767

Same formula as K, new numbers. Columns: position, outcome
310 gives 1.533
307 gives 1.607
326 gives 0.5459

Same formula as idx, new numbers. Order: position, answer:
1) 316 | 1.066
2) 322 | 0.4641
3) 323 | 0.4354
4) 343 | 1.554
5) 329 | 0.6858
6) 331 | 0.767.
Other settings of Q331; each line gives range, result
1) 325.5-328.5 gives 0.5459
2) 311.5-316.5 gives 1.066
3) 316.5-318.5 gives 0.9601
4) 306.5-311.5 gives 1.489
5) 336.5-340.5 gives 1.104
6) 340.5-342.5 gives 1.368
